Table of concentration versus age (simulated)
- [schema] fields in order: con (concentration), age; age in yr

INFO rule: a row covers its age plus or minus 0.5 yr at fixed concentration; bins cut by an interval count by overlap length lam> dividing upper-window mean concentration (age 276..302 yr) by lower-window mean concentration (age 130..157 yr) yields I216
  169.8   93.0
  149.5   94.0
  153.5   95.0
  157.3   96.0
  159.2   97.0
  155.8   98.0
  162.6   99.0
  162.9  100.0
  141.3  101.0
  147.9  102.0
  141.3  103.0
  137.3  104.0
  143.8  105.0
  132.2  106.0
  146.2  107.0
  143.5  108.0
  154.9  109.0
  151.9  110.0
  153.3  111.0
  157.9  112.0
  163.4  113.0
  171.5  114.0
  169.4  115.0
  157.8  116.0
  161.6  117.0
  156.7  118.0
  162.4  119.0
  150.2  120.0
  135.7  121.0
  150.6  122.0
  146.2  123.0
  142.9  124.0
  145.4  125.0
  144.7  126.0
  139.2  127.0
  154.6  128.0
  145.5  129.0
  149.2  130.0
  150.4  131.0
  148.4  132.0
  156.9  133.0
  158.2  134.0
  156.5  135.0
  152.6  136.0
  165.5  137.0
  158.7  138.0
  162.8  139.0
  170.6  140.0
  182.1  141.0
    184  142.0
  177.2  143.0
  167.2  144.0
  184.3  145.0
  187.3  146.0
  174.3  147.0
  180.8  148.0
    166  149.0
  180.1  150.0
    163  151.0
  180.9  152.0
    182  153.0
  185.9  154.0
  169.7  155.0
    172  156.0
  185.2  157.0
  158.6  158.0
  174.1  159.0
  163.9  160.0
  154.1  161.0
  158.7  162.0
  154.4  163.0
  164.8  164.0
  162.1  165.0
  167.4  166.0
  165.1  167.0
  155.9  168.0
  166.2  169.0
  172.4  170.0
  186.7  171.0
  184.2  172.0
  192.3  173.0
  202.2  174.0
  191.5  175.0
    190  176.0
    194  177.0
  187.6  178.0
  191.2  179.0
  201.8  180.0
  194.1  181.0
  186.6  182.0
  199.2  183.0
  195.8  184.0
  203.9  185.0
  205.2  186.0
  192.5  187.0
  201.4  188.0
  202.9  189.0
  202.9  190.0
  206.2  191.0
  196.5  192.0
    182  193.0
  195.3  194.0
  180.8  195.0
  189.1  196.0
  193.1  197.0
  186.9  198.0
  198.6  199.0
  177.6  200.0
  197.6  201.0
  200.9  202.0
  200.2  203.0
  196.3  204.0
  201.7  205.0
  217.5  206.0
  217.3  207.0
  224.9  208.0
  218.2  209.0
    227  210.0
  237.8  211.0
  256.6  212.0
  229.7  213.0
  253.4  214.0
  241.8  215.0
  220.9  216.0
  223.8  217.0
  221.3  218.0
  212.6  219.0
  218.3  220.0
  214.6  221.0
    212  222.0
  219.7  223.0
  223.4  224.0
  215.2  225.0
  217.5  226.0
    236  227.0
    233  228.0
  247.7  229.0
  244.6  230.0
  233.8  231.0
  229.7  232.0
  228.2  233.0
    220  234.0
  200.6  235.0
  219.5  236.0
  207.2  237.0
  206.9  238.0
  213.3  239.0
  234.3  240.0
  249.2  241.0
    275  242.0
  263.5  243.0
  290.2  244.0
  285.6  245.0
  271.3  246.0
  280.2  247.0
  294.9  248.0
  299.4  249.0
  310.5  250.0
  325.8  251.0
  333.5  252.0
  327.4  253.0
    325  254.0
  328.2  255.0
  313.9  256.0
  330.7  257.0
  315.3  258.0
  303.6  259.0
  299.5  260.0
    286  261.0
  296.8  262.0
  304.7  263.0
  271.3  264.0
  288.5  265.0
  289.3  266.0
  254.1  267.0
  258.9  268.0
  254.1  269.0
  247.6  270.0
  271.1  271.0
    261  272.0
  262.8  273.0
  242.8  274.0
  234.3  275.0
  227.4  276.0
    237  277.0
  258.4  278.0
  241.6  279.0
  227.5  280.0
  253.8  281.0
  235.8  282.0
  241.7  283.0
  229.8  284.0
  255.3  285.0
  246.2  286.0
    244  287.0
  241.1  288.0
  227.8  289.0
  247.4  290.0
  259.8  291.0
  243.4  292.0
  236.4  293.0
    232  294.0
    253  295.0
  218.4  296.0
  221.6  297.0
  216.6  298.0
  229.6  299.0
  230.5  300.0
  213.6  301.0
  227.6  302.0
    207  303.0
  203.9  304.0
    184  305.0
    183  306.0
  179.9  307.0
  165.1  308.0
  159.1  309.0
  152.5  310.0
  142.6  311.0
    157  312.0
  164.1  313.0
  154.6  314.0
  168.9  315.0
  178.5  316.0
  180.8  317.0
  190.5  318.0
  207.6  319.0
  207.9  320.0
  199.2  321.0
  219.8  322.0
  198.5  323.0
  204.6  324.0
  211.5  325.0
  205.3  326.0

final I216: 1.4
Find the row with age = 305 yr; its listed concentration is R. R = 184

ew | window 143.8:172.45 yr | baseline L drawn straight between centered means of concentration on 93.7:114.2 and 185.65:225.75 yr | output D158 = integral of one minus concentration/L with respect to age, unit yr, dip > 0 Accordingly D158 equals 1.8 yr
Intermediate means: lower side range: 152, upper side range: 210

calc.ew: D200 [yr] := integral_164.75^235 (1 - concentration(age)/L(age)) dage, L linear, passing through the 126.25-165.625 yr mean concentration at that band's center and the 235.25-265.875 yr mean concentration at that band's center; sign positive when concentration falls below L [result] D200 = 6.5 yr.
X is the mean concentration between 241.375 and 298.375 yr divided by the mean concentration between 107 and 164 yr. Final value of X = 1.7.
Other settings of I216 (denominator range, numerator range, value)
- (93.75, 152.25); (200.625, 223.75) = 1.40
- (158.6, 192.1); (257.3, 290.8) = 1.41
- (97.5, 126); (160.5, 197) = 1.22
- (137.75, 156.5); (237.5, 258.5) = 1.65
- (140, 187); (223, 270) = 1.49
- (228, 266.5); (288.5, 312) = 0.76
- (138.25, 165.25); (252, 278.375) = 1.64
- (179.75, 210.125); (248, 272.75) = 1.48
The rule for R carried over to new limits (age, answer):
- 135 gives 156.5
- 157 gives 185.2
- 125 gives 145.4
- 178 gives 187.6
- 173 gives 192.3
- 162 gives 158.7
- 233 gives 228.2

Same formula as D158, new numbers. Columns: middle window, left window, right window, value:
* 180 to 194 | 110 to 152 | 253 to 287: 0.5 yr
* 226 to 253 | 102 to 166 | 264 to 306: -4.9 yr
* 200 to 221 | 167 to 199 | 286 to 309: -2.3 yr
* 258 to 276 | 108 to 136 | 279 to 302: -3.8 yr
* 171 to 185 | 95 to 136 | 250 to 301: 0.2 yr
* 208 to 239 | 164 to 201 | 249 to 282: 1.0 yr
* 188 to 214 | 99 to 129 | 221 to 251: 1.4 yr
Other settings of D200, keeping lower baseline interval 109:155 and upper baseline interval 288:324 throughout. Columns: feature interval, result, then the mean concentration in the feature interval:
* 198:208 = -1.3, 201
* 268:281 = -3.5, 248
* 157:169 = 0.4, 163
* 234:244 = -2.4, 232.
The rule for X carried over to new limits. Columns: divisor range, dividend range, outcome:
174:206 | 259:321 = 1.17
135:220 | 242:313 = 1.32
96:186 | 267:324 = 1.32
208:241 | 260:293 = 1.13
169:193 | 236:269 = 1.46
